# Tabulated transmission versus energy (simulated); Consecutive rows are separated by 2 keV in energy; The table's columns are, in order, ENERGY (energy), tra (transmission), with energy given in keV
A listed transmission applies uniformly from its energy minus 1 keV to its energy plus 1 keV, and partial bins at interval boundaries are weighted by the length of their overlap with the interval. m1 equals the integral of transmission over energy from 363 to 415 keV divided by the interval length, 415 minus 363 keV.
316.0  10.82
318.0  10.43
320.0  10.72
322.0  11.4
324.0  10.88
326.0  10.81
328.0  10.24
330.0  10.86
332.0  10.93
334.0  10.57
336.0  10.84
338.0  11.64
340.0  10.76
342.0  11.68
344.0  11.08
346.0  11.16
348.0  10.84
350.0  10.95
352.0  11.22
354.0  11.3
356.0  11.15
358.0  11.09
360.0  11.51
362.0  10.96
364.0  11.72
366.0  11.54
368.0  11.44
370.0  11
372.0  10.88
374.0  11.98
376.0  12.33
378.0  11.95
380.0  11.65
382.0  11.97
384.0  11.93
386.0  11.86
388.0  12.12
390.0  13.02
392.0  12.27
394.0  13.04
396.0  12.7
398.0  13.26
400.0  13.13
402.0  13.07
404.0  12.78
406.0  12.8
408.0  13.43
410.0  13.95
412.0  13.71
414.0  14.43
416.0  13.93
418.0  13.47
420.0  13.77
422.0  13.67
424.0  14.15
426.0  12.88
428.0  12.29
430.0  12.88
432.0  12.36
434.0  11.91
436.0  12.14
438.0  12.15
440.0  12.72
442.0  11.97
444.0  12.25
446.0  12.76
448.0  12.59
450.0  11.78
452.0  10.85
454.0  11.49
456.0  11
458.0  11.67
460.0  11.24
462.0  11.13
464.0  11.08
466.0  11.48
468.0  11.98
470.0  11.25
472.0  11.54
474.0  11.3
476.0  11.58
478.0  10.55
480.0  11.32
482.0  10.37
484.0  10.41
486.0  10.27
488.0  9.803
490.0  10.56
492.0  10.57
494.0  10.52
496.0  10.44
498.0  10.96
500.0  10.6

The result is 12.5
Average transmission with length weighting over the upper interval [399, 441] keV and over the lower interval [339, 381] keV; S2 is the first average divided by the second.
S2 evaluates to 1.16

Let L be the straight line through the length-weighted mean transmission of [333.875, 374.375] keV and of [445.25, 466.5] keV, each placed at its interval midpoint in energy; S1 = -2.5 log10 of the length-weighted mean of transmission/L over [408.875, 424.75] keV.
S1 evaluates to -0.21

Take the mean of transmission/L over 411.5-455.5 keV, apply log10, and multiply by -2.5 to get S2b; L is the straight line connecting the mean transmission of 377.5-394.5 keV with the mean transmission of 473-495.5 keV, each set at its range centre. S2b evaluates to -0.112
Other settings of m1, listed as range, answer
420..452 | 12.6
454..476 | 11.4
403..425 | 13.6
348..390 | 11.5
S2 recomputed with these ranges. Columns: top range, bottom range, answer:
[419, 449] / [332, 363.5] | 1.14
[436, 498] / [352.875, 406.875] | 0.94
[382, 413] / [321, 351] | 1.17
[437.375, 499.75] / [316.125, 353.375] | 1.03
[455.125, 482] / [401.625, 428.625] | 0.84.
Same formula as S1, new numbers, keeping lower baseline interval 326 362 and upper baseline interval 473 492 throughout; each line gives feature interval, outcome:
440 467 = -0.09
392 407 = -0.19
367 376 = -0.05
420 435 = -0.19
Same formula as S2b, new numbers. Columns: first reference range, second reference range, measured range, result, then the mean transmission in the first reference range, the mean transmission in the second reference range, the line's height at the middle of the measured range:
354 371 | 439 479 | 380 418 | -0.14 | 11.3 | 11.6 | 11.4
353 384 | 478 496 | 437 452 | -0.13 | 11.5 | 10.5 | 10.8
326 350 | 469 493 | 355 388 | -0.06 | 11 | 10.8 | 10.9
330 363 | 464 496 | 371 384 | -0.07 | 11.1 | 10.9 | 11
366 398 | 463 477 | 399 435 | -0.13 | 12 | 11.5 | 11.8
